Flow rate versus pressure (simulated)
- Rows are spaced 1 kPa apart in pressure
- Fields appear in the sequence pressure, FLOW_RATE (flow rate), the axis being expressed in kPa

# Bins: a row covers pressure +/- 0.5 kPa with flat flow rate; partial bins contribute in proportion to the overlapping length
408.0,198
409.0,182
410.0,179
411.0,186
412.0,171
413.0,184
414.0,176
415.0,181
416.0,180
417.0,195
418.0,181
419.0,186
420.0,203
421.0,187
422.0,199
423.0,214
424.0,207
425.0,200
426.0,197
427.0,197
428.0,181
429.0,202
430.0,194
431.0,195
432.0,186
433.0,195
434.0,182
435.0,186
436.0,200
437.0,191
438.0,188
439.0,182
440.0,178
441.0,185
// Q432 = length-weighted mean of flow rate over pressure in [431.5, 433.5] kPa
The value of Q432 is 190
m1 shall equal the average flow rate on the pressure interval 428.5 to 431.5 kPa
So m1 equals 197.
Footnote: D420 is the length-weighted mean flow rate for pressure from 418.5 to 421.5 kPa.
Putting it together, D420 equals 192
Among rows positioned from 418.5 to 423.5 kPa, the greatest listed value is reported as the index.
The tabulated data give 214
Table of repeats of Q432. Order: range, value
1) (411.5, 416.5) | 178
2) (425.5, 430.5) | 194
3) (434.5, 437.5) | 192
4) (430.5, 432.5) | 190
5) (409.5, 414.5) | 179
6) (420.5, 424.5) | 202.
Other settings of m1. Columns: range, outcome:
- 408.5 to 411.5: 182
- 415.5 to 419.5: 186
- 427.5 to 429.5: 192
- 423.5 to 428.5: 196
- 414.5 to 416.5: 180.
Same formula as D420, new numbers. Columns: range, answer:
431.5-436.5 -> 190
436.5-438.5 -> 190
